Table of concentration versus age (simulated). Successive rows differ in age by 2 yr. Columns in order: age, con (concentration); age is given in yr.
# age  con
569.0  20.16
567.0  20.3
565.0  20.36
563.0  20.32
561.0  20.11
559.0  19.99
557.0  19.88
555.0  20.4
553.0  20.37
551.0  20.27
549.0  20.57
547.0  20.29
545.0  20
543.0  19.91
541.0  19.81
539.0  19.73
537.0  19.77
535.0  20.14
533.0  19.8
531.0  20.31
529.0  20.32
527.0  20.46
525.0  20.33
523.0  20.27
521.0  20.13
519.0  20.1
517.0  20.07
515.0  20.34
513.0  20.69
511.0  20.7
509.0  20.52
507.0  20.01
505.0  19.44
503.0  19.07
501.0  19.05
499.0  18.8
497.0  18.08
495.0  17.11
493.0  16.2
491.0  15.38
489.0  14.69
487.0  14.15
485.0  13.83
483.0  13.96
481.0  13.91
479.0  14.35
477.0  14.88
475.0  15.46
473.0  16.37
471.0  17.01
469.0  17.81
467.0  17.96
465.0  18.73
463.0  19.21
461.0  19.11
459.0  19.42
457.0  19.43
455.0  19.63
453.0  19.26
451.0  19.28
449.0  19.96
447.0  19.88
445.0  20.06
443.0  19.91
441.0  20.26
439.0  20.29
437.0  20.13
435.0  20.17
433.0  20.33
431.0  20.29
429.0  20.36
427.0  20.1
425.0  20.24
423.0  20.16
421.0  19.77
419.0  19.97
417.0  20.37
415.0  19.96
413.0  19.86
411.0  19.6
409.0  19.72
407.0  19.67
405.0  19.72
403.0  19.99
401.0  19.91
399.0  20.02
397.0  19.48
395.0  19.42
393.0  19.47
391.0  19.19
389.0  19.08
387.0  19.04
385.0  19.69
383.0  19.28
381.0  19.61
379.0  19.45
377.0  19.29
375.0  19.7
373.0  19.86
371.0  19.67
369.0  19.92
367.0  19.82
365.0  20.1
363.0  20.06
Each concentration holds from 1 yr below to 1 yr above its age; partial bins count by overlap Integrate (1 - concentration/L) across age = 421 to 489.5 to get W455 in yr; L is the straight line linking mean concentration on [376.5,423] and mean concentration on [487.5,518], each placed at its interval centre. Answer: 2.9 yr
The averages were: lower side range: 19.6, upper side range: 18.6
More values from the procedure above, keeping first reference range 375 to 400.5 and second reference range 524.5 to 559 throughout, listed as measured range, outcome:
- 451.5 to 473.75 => 1.3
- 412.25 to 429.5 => -0.4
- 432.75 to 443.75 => -0.3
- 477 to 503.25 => 5.3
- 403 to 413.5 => -0.1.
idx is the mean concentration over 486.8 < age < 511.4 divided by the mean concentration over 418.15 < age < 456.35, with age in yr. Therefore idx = 0.90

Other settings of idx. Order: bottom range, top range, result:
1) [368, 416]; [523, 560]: 1.03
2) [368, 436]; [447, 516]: 0.90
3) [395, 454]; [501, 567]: 1.01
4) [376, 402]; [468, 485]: 0.79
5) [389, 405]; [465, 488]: 0.79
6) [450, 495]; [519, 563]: 1.20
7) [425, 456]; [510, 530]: 1.02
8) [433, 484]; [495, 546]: 1.09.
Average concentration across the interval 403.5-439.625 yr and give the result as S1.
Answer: 20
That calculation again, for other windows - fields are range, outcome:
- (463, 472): 18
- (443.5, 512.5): 17.8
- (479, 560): 18.9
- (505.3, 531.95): 20.3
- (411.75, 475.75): 19.4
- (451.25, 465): 19.3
